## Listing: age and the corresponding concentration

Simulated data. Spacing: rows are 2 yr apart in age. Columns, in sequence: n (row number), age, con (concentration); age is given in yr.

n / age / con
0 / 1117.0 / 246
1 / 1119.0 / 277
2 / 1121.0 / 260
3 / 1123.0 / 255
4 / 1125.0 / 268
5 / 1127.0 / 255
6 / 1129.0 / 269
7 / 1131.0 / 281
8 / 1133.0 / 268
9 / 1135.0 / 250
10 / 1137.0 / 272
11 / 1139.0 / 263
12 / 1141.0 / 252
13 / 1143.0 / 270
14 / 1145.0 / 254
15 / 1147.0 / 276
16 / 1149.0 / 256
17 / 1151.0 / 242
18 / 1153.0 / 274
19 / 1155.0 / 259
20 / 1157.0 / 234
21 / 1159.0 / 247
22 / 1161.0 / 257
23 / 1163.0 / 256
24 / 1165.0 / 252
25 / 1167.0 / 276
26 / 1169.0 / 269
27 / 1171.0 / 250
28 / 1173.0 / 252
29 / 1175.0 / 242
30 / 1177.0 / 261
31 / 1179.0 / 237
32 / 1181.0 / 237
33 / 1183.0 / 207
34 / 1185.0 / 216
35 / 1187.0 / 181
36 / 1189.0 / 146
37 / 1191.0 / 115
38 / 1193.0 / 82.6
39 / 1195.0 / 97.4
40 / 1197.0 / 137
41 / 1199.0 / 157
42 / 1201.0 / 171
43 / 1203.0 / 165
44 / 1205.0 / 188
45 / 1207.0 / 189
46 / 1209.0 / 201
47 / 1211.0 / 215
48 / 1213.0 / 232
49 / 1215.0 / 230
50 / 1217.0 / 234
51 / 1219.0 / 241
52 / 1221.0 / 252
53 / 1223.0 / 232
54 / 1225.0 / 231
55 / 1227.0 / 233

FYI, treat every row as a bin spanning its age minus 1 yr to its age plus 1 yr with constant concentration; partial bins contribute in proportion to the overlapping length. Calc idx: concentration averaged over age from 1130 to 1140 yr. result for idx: 267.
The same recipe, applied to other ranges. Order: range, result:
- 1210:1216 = 226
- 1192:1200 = 118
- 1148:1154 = 257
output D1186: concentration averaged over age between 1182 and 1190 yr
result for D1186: 188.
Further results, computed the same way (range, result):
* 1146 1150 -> 266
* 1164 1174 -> 260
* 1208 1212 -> 208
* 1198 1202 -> 164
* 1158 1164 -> 253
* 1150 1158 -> 252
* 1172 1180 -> 248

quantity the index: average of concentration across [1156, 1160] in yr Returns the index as 240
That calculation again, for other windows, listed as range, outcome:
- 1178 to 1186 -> 224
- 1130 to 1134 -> 274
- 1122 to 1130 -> 262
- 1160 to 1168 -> 260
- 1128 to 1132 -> 275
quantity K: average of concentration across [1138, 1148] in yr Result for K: 263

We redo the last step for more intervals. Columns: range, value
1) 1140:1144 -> 261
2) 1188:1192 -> 130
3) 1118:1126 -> 265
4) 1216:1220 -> 238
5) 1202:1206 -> 176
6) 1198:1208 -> 174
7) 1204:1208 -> 188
